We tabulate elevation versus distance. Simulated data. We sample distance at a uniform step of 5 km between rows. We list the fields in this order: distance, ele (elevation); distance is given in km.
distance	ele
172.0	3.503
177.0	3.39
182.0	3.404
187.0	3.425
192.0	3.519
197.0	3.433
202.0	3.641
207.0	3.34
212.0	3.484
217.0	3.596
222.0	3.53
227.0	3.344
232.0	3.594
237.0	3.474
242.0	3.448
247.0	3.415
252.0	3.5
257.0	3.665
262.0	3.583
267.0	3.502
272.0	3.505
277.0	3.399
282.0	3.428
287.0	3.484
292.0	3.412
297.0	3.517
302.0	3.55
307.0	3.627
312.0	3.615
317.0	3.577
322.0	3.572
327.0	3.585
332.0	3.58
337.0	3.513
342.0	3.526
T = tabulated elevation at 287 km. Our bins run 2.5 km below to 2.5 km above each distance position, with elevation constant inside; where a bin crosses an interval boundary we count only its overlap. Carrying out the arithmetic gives 3.484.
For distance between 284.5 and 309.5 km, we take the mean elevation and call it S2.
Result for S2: 3.52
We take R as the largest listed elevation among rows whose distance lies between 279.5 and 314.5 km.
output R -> 3.627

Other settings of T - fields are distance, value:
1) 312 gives 3.615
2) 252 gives 3.5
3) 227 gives 3.344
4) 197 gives 3.433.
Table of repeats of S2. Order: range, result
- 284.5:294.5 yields 3.45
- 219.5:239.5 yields 3.49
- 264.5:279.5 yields 3.47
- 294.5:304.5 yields 3.53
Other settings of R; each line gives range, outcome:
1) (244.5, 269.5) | 3.665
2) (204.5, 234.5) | 3.596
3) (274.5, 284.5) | 3.428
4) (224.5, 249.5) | 3.594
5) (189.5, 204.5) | 3.641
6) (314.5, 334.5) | 3.585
